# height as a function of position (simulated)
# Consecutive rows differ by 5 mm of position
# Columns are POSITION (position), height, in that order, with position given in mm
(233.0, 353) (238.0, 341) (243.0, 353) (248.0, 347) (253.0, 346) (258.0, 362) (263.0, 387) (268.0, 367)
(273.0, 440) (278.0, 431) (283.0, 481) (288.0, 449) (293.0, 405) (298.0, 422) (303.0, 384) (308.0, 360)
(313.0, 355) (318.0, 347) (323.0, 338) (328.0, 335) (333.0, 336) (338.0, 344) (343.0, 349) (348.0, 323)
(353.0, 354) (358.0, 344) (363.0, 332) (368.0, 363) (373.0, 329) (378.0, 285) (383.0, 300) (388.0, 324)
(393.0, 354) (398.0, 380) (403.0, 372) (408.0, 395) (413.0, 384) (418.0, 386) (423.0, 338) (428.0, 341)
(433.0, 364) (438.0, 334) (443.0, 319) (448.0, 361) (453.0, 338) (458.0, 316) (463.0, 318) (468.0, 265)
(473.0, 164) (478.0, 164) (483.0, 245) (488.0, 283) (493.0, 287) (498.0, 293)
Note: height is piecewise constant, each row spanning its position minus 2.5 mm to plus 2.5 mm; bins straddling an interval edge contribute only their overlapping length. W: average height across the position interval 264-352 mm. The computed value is 380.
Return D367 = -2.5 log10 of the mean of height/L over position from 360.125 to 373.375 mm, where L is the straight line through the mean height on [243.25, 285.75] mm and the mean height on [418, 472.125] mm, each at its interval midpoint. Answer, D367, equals 0.038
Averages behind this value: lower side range 393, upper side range 327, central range 343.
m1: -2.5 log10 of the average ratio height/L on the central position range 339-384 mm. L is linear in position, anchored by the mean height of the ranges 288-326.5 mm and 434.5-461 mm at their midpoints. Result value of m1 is 0.09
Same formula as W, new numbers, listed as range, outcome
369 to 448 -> 348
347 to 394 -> 330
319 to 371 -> 342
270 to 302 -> 434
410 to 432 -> 363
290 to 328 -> 372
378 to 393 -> 314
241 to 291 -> 397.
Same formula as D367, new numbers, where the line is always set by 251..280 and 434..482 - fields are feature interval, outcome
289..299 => -0.12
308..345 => 0.04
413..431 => -0.17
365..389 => 0.03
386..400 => -0.10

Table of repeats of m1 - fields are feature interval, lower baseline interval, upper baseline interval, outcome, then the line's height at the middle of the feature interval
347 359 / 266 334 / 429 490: 0.05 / 357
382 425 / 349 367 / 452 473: -0.13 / 320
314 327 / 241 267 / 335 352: 0.01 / 345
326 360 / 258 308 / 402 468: 0.14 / 387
